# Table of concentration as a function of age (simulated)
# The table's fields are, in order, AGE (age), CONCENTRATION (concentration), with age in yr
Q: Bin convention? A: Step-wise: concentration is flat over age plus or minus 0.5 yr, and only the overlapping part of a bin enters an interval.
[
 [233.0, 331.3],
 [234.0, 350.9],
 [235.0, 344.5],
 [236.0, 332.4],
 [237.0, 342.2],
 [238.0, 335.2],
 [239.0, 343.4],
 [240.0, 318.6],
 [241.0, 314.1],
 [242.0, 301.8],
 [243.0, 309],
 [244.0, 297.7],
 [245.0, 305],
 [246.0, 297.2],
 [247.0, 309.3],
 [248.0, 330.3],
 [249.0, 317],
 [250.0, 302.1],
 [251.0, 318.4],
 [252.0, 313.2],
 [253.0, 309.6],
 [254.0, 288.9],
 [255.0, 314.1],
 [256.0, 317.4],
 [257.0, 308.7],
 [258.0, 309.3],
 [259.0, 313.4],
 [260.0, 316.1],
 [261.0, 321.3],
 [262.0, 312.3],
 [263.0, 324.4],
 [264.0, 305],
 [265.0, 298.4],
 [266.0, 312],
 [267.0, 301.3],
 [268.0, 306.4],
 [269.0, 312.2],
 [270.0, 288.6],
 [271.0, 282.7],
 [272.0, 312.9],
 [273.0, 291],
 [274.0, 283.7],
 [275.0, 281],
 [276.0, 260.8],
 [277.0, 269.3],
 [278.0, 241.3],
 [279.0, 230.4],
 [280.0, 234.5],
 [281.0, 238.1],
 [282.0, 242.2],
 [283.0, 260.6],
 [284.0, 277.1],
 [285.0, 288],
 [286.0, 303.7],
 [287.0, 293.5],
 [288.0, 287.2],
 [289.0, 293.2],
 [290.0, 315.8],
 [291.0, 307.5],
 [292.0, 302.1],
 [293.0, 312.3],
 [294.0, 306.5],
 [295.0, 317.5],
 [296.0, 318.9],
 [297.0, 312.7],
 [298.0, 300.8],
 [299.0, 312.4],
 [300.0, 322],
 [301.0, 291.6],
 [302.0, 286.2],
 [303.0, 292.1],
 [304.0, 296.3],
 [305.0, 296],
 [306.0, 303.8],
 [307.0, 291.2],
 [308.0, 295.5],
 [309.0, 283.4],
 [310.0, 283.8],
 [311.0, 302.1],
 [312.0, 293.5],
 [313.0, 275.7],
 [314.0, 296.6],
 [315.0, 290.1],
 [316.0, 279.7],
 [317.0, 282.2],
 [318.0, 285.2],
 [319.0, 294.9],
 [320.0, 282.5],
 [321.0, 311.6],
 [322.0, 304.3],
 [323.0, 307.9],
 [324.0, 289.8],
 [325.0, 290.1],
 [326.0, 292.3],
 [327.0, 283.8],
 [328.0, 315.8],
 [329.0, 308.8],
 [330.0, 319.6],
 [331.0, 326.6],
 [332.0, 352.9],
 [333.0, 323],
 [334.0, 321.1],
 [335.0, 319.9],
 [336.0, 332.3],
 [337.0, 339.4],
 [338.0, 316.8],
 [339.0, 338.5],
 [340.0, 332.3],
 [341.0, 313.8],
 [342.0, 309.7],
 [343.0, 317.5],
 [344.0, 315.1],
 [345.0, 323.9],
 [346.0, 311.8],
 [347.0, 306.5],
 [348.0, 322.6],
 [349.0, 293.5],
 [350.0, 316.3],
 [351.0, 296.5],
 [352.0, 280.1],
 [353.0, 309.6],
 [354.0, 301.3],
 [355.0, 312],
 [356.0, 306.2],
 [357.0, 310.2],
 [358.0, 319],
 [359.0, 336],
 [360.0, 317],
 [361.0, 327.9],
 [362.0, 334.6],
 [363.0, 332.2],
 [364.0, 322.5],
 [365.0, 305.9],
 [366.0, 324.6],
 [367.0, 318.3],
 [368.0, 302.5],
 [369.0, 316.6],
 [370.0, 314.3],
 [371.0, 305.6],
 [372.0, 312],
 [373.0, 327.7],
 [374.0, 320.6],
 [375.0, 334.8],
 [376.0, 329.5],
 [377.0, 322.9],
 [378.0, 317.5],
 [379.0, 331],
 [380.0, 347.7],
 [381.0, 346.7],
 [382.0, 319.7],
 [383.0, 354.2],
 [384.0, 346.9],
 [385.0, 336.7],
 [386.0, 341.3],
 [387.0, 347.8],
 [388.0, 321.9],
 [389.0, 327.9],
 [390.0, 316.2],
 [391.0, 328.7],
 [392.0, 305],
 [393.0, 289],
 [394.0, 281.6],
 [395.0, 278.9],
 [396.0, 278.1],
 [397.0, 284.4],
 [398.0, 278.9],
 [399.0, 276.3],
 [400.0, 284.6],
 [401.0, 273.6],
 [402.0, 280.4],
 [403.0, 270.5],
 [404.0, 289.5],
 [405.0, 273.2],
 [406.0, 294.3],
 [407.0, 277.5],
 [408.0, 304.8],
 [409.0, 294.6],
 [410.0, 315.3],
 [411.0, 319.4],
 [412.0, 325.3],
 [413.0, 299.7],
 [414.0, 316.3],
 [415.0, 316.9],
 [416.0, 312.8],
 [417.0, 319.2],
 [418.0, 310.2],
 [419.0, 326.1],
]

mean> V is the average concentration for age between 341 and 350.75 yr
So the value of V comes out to 313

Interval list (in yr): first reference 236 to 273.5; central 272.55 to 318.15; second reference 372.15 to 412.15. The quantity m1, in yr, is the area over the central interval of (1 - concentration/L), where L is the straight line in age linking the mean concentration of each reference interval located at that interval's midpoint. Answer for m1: 3.4 yr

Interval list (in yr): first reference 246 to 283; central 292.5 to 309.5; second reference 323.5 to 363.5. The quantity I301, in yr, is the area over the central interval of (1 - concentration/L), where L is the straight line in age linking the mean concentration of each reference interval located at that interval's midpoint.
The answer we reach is 0.1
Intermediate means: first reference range 294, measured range 302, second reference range 315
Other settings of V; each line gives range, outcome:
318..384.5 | 317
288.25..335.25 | 302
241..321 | 296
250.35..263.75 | 313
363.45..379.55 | 319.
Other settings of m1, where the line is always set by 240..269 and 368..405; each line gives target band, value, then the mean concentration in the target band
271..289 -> 2.3 yr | 271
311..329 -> 1.0 yr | 293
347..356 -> 0.2 yr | 304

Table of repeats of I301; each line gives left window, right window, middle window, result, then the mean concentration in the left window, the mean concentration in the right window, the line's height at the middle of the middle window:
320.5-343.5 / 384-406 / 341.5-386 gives -1.8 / 316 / 299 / 308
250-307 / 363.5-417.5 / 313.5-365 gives -1.2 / 296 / 311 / 304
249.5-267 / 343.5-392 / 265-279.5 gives 1.3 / 311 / 321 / 312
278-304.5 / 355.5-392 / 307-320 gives 0.5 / 289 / 325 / 299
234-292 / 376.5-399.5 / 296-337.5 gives 0.7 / 300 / 316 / 307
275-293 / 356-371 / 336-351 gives -0.5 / 275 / 319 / 308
